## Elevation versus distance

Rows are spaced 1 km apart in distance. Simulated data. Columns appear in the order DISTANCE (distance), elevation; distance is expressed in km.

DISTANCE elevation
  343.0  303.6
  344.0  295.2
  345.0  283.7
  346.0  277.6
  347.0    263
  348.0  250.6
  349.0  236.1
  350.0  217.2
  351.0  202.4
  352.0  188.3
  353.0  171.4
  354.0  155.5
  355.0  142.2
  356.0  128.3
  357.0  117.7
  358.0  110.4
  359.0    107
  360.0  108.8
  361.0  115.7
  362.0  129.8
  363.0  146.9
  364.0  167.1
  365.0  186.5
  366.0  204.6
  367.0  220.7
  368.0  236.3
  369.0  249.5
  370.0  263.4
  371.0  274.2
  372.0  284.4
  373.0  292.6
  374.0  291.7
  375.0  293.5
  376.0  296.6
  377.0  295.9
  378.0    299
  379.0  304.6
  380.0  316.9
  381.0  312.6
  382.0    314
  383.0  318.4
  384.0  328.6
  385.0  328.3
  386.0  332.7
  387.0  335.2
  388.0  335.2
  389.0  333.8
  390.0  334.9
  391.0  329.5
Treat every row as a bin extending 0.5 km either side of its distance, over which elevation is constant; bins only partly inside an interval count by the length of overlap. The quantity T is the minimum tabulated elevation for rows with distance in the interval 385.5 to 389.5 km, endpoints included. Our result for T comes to 332.7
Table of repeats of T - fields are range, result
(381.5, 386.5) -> 314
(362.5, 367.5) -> 146.9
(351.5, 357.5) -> 117.7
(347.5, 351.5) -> 202.4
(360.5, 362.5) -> 115.7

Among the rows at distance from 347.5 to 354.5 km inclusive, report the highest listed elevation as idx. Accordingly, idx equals 250.6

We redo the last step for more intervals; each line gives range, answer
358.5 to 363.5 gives 146.9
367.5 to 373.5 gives 292.6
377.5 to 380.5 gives 316.9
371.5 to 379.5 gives 304.6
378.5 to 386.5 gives 332.7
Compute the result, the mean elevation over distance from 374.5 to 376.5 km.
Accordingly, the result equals 295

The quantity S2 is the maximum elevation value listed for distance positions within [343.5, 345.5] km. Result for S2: 295.2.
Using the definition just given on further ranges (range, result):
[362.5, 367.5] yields 220.7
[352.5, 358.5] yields 171.4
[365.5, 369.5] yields 249.5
